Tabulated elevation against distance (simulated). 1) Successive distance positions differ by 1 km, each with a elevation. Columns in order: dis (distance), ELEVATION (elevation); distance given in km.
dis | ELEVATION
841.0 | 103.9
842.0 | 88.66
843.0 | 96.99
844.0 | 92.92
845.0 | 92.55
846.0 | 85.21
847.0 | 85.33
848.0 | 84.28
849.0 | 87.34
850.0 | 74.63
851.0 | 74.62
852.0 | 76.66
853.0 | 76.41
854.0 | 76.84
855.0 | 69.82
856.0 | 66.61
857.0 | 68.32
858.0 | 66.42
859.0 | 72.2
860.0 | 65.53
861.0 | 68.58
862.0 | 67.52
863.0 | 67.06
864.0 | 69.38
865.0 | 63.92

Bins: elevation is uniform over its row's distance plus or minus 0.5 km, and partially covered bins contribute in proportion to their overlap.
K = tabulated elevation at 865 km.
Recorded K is 63.92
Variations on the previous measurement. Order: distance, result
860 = 65.53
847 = 85.33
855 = 69.82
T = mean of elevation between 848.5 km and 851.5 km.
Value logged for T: 78.9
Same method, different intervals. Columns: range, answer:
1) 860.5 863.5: 67.7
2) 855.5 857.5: 67.5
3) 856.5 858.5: 67.4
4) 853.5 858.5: 69.6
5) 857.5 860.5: 68.1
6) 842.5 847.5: 90.6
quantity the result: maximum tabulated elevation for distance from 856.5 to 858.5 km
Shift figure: 68.32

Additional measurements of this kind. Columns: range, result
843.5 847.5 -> 92.92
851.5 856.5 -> 76.84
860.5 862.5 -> 68.58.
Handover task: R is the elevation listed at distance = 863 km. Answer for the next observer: 67.06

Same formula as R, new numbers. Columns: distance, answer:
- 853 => 76.41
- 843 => 96.99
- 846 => 85.21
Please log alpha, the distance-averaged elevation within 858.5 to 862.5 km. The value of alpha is 68.5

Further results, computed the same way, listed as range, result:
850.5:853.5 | 75.9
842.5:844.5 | 95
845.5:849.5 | 85.5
